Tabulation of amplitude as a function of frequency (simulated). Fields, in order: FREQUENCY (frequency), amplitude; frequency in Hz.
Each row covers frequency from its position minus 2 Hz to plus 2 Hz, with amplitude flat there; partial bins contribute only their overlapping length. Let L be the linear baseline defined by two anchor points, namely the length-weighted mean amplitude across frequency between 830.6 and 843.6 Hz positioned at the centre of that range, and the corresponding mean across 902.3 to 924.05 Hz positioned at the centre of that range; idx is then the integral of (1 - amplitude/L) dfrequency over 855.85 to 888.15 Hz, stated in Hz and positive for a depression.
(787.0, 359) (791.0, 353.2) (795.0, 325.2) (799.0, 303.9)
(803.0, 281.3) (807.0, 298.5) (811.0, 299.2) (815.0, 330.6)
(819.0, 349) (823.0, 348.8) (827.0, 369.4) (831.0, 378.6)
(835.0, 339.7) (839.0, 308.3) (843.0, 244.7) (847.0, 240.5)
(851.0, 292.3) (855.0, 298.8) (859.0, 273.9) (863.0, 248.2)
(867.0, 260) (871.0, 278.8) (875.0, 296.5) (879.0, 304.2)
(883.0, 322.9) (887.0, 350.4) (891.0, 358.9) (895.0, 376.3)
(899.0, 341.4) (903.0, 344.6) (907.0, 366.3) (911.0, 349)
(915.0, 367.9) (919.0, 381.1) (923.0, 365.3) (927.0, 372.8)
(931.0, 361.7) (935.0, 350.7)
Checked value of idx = 4.64 Hz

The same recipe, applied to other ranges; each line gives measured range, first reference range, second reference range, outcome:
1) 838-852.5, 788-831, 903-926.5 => 3.1 Hz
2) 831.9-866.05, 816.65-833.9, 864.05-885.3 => 4.6 Hz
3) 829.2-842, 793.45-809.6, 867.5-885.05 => -1.5 Hz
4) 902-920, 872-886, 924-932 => -0.7 Hz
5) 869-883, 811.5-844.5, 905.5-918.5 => 2.1 Hz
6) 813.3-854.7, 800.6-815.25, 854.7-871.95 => -4.9 Hz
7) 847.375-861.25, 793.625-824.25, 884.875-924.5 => 2.3 Hz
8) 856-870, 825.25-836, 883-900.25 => 3.7 Hz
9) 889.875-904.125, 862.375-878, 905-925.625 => -1.2 Hz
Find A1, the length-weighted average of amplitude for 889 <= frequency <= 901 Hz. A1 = 359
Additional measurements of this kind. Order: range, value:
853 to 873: 272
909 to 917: 358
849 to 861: 288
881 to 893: 344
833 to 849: 283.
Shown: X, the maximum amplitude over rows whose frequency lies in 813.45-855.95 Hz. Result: 378.6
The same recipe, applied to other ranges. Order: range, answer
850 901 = 376.3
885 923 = 381.1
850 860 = 298.8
